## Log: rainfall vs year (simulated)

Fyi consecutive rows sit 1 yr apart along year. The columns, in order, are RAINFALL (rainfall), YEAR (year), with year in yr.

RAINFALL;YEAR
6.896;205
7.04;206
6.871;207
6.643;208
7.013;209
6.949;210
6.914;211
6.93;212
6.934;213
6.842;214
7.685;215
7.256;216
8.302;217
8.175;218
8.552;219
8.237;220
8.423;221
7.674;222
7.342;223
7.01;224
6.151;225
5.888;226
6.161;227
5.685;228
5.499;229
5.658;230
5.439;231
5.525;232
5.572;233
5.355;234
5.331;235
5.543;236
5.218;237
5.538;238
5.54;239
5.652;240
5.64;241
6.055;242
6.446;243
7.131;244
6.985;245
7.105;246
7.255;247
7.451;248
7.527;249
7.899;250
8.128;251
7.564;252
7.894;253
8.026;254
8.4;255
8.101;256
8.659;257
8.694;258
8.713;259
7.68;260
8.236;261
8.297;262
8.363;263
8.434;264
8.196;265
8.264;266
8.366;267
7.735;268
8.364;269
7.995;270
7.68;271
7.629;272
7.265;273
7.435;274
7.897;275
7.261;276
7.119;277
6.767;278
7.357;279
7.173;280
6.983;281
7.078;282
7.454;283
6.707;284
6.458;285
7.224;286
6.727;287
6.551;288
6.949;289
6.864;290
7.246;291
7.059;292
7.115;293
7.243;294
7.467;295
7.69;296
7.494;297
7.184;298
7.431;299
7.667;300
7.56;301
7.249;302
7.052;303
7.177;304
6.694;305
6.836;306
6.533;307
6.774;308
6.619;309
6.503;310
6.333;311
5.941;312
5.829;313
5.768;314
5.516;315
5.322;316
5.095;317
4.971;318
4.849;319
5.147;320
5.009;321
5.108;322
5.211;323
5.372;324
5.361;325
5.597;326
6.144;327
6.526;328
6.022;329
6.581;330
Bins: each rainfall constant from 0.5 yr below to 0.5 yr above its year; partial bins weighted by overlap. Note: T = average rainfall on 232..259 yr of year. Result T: 6.88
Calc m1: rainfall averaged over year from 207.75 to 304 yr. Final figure 7.17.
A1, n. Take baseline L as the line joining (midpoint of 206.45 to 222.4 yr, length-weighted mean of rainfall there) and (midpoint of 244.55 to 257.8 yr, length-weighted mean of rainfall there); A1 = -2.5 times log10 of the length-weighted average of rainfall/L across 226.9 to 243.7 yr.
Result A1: 0.330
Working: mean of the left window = 7.46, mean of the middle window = 5.64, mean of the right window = 7.79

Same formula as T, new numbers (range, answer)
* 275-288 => 7.04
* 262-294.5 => 7.42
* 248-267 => 8.16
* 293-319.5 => 6.58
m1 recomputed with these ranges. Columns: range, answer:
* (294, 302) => 7.47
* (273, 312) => 7.06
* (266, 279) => 7.64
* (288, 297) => 7.18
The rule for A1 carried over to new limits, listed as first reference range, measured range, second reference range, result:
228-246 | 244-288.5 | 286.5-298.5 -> -0.18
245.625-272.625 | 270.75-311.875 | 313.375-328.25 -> -0.08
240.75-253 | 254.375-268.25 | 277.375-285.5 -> -0.17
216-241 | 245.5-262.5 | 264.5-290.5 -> -0.16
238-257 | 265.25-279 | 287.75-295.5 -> -0.08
